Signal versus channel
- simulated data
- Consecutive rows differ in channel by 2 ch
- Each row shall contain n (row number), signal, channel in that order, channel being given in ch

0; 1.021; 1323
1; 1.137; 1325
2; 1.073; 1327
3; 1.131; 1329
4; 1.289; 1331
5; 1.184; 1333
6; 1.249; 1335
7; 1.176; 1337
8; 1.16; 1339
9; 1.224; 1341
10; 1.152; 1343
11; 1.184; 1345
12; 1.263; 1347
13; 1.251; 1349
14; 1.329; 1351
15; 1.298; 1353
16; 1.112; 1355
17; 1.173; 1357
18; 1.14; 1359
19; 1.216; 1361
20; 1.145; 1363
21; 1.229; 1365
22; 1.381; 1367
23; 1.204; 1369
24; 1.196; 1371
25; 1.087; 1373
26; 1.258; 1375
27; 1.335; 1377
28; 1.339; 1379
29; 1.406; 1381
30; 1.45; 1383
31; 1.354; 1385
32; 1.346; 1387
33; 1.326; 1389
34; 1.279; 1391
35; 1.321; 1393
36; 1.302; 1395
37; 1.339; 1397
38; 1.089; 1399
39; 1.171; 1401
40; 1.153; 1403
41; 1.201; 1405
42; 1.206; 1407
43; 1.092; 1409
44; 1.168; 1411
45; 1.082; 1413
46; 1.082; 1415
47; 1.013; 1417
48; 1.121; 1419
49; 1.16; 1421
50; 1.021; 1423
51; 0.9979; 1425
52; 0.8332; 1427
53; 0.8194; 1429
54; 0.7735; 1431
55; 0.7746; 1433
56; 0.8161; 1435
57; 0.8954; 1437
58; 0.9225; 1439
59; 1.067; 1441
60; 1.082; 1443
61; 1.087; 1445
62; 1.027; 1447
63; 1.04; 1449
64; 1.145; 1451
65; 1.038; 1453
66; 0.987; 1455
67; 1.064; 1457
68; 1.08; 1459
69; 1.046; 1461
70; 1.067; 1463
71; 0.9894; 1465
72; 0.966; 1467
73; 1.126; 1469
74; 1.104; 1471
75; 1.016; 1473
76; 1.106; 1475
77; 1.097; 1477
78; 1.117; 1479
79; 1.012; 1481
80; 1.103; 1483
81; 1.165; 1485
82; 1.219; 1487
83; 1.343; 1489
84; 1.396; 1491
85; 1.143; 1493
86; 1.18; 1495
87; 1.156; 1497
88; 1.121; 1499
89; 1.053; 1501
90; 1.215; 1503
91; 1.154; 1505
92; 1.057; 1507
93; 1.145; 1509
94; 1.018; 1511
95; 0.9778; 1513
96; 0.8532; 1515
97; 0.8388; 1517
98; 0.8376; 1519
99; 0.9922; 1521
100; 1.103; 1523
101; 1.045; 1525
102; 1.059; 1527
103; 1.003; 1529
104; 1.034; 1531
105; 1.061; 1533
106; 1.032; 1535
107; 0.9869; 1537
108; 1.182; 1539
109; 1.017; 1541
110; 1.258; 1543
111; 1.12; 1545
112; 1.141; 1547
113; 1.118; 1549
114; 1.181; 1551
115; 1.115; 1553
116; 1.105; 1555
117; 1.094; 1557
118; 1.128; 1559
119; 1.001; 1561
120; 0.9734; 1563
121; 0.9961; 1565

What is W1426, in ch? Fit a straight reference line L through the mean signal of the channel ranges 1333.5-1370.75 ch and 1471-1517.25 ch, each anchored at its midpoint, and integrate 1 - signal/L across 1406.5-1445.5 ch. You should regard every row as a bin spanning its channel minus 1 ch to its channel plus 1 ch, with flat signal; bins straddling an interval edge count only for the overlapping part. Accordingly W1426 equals 5.5 ch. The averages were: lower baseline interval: 1.22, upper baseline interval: 1.11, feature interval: 0.997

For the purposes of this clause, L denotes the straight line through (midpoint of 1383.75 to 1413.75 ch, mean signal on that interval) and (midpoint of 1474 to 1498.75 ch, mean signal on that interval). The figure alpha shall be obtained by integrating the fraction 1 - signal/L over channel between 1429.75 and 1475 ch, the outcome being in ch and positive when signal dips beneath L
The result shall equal 7.1 ch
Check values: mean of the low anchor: 1.23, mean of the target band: 1.01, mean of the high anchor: 1.17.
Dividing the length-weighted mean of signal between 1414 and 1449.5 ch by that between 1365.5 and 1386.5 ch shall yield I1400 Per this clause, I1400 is 0.75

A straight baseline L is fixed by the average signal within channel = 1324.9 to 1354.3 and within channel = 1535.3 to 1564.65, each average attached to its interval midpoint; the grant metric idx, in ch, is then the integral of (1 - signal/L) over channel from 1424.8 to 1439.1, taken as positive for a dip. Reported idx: 3.9 ch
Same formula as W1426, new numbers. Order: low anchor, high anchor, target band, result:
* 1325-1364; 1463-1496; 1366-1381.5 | -1.19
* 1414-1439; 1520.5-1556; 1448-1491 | -4.14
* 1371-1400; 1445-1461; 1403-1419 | 1.12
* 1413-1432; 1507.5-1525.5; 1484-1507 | -4.89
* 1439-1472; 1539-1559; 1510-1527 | 2.17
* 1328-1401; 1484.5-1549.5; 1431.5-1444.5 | 2.71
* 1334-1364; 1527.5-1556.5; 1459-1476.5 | 1.27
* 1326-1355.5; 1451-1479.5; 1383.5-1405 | -2.36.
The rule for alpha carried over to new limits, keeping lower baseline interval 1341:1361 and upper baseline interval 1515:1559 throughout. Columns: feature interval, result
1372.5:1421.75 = -2.3 ch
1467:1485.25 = 0.4 ch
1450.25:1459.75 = 0.6 ch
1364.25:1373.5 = -0.2 ch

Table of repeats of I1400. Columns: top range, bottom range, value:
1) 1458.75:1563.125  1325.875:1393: 0.87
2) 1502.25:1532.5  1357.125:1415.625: 0.82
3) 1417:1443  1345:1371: 0.77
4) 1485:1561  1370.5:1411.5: 0.87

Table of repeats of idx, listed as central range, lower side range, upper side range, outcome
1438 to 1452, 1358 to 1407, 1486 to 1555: 1.6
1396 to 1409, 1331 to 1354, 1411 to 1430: -1.4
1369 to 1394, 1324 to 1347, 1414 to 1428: -4.6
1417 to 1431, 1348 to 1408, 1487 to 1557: 2.6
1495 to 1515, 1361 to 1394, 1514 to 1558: 0.2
